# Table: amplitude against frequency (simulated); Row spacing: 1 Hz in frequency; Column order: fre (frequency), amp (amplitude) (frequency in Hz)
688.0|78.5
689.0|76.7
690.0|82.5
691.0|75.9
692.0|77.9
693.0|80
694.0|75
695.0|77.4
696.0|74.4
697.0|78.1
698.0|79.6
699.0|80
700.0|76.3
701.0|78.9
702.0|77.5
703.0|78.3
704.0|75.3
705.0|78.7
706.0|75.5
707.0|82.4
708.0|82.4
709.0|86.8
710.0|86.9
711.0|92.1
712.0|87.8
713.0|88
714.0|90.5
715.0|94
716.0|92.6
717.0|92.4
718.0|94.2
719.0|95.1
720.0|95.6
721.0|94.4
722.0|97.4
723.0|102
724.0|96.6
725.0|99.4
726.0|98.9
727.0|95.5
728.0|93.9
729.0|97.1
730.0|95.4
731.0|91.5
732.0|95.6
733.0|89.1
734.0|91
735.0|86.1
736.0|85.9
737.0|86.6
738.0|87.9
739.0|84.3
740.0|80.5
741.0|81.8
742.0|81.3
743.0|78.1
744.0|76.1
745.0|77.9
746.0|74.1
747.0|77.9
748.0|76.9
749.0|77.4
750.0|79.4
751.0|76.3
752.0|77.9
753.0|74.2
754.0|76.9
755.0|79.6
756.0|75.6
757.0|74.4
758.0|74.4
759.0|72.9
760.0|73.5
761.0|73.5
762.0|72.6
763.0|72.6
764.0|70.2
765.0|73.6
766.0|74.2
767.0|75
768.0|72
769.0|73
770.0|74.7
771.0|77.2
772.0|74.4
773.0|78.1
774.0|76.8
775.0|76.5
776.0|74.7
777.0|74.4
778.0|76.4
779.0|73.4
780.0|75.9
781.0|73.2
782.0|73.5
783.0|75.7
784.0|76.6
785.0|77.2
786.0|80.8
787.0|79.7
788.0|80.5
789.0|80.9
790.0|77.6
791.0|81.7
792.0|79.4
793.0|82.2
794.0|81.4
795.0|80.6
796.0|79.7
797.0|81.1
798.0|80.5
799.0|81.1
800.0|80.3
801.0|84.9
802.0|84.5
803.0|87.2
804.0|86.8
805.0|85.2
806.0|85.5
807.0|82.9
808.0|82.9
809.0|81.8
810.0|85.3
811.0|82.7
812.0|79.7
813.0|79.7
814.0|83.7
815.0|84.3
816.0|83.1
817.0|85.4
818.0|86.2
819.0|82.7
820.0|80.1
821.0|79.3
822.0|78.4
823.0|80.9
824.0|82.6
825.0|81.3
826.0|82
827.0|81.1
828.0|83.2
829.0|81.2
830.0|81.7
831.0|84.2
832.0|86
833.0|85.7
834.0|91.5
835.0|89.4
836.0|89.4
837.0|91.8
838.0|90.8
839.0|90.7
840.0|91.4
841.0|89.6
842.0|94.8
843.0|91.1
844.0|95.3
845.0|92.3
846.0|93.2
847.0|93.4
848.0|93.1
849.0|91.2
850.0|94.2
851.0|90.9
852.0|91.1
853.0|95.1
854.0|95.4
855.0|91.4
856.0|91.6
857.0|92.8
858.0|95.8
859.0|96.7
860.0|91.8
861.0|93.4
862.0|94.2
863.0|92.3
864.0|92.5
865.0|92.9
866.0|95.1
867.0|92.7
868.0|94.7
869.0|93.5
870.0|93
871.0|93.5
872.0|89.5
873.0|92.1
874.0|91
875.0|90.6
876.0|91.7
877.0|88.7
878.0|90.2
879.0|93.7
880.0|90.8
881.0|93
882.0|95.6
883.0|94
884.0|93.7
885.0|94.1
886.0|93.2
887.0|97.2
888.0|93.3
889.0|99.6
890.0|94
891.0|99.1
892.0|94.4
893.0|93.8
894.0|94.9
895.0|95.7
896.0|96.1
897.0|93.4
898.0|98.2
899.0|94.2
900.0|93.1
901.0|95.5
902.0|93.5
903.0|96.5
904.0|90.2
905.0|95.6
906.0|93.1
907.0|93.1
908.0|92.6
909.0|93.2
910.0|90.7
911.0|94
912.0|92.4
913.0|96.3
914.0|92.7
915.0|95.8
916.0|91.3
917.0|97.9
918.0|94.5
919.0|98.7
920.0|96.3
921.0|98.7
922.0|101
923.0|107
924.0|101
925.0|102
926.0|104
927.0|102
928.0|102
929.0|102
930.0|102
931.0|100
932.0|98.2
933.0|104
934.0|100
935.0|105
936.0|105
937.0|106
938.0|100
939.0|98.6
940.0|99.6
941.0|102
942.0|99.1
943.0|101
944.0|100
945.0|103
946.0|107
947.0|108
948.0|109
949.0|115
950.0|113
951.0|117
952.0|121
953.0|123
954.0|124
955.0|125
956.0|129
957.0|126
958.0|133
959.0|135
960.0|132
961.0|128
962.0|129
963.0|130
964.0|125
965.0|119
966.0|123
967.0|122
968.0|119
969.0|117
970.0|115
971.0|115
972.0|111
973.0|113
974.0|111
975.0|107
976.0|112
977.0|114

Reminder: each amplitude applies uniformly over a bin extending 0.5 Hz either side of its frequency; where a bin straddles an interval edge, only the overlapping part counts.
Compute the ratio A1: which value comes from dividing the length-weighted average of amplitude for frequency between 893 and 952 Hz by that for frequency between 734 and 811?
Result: 1.27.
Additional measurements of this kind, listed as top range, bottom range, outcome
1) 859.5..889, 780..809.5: 1.15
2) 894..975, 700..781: 1.29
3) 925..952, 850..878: 1.12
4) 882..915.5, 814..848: 1.09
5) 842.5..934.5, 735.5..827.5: 1.20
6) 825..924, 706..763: 1.09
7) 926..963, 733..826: 1.40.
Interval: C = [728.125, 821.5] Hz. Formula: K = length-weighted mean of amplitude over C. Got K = 80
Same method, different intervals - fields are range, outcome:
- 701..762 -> 84.9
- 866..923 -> 94.2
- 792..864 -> 86.8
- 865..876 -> 92.5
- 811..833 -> 82.3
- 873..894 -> 93.6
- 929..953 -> 105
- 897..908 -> 94.2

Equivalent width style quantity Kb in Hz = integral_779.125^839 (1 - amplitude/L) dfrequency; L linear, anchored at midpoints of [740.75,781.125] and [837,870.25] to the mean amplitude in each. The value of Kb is 1.62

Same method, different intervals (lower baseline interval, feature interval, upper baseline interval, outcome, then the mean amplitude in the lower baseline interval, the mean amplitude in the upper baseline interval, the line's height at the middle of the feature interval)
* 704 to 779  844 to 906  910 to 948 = 1.05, 82.9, 100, 95.2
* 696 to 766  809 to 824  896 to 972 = 1.76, 83.7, 106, 93.2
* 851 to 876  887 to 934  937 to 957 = 2.79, 93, 111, 103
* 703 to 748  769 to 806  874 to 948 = 4.92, 88.1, 97.1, 91.1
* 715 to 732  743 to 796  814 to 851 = 9.04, 95.7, 87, 92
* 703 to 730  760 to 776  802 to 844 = 2.50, 90.8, 85.1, 88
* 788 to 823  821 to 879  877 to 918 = -1.42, 82.3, 94.2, 88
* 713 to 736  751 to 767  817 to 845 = 2.98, 94.1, 86.1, 91.5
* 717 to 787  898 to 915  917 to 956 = 1.29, 81.5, 105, 101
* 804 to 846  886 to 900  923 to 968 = 0.69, 85.4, 112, 100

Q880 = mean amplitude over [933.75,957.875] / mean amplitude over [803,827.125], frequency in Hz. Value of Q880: 1.33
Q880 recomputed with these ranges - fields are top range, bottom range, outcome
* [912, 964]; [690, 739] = 1.24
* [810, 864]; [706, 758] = 1.02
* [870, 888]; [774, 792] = 1.20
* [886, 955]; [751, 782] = 1.34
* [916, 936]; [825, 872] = 1.11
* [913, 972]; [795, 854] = 1.28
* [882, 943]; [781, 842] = 1.17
